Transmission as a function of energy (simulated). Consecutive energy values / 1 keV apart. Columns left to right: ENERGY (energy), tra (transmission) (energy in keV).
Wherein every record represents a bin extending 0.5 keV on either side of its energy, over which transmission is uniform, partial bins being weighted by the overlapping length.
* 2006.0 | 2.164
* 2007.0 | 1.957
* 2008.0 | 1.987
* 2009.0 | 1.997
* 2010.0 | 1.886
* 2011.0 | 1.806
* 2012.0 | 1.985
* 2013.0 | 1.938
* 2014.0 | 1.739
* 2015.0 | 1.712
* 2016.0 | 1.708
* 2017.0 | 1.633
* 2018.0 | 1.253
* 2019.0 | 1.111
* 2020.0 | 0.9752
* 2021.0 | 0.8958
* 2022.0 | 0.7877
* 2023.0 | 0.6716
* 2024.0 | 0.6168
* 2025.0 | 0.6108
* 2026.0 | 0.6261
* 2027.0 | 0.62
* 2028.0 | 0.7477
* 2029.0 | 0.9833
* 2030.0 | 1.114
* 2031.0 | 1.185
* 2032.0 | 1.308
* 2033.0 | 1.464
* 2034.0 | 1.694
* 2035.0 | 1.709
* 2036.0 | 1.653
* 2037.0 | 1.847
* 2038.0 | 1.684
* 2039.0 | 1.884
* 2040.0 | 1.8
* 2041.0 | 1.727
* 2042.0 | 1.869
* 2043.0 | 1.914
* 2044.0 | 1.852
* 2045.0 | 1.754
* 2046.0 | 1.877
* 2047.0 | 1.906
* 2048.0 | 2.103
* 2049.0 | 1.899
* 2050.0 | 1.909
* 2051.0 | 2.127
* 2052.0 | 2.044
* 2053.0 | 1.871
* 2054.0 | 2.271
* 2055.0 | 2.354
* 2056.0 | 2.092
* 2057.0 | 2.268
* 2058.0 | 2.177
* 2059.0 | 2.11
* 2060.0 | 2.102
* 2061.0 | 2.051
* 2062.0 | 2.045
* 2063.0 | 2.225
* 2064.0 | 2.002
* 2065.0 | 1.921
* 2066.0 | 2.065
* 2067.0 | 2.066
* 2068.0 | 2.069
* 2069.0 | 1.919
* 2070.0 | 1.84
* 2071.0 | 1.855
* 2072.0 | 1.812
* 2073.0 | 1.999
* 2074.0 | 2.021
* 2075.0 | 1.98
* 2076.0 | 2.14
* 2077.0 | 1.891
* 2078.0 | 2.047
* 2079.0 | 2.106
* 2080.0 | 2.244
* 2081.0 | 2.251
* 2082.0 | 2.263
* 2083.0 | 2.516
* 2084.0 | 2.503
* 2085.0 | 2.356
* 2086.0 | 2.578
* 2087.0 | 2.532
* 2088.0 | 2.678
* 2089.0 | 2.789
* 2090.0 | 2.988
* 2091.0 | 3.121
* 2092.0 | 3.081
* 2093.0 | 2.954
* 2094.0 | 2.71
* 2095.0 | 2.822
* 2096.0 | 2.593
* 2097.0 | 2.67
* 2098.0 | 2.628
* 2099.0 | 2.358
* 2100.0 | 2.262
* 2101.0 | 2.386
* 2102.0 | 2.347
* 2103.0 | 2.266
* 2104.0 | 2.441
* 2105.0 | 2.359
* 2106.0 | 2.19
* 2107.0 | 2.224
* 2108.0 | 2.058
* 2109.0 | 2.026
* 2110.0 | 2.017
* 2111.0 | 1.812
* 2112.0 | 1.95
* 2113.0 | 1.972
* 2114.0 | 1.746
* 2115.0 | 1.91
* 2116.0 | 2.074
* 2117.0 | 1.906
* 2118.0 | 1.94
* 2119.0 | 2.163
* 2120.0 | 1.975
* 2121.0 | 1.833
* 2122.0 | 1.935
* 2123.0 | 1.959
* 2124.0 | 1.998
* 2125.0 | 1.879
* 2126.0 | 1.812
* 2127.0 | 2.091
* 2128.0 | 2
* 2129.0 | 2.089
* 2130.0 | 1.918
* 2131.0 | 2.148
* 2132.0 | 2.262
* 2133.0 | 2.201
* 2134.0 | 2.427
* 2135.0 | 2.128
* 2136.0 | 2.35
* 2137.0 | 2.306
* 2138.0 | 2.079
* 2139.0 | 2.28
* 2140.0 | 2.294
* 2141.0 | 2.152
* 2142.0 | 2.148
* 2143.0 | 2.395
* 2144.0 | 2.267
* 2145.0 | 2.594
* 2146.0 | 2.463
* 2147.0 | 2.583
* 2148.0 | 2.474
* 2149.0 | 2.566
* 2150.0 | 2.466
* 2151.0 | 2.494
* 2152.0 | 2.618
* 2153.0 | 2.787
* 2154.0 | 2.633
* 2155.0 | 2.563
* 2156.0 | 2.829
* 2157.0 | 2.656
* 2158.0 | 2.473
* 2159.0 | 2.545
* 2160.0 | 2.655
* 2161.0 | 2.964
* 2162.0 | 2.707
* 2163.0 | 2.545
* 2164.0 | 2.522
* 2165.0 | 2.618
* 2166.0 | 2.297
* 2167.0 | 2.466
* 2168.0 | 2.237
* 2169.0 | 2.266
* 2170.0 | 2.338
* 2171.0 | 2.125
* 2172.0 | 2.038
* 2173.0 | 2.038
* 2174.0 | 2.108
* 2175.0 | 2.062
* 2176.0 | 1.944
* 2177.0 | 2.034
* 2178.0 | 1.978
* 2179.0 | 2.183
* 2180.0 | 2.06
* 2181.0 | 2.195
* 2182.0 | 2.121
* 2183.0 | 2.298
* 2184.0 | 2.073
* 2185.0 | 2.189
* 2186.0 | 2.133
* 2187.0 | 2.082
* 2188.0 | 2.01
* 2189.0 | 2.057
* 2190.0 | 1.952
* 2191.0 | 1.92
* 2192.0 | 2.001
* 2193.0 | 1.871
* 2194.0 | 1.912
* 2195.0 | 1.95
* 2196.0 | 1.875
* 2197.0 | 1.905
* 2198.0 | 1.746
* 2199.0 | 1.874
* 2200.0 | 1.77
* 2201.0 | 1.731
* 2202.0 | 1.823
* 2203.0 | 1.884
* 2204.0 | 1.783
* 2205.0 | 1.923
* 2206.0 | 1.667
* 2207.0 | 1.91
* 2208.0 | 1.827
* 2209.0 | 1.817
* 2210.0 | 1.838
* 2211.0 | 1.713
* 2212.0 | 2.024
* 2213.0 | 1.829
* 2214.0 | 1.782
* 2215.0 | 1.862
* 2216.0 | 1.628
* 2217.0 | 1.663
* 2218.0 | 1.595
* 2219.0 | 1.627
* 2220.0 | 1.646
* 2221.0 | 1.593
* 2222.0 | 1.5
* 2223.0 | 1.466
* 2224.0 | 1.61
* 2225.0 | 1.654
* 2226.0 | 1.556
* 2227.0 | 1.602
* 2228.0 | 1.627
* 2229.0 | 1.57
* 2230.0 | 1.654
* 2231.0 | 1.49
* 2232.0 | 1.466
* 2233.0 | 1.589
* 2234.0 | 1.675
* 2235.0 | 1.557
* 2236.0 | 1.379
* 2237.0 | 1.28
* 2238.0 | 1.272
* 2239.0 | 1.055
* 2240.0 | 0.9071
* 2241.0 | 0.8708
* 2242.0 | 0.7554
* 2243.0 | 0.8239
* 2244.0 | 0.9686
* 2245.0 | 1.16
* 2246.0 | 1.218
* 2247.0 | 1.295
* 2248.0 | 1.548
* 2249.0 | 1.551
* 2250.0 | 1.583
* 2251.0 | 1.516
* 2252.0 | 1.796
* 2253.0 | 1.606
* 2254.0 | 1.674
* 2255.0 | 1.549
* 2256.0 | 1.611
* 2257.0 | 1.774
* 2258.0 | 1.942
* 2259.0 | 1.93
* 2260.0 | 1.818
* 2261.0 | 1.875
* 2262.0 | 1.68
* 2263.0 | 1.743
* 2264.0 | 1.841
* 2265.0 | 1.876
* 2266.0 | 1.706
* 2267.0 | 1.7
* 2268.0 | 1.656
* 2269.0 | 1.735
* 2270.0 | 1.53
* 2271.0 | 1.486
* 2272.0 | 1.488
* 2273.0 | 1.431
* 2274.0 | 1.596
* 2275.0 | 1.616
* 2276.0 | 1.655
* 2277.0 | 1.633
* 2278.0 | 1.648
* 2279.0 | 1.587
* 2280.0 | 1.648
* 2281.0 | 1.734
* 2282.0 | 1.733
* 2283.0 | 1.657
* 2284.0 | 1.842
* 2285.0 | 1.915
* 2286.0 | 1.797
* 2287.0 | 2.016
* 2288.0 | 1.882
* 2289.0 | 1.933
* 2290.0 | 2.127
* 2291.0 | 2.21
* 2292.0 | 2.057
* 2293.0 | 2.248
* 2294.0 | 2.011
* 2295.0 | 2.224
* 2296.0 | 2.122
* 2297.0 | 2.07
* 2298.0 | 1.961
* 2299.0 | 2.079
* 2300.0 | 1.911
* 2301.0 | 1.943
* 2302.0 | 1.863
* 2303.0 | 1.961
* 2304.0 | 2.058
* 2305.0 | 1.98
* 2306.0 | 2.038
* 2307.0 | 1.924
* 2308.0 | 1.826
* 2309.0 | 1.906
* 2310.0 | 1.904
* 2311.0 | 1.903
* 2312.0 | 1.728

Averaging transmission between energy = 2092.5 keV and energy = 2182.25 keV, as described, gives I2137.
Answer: 2.28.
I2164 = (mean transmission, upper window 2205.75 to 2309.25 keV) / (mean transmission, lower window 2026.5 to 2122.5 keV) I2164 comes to 0.8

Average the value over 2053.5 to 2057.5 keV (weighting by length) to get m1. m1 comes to 2.25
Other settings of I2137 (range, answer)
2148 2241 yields 1.97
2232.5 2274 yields 1.5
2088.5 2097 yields 2.87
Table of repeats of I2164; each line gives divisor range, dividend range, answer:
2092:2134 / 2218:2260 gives 0.67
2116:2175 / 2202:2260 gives 0.68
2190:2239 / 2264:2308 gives 1.08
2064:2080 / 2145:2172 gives 1.27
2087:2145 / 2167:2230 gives 0.84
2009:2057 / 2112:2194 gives 1.42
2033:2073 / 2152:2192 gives 1.18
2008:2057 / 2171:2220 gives 1.22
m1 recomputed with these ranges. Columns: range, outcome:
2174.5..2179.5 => 2.04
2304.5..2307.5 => 1.98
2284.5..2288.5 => 1.9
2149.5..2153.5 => 2.59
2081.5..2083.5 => 2.39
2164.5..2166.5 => 2.46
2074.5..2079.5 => 2.03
